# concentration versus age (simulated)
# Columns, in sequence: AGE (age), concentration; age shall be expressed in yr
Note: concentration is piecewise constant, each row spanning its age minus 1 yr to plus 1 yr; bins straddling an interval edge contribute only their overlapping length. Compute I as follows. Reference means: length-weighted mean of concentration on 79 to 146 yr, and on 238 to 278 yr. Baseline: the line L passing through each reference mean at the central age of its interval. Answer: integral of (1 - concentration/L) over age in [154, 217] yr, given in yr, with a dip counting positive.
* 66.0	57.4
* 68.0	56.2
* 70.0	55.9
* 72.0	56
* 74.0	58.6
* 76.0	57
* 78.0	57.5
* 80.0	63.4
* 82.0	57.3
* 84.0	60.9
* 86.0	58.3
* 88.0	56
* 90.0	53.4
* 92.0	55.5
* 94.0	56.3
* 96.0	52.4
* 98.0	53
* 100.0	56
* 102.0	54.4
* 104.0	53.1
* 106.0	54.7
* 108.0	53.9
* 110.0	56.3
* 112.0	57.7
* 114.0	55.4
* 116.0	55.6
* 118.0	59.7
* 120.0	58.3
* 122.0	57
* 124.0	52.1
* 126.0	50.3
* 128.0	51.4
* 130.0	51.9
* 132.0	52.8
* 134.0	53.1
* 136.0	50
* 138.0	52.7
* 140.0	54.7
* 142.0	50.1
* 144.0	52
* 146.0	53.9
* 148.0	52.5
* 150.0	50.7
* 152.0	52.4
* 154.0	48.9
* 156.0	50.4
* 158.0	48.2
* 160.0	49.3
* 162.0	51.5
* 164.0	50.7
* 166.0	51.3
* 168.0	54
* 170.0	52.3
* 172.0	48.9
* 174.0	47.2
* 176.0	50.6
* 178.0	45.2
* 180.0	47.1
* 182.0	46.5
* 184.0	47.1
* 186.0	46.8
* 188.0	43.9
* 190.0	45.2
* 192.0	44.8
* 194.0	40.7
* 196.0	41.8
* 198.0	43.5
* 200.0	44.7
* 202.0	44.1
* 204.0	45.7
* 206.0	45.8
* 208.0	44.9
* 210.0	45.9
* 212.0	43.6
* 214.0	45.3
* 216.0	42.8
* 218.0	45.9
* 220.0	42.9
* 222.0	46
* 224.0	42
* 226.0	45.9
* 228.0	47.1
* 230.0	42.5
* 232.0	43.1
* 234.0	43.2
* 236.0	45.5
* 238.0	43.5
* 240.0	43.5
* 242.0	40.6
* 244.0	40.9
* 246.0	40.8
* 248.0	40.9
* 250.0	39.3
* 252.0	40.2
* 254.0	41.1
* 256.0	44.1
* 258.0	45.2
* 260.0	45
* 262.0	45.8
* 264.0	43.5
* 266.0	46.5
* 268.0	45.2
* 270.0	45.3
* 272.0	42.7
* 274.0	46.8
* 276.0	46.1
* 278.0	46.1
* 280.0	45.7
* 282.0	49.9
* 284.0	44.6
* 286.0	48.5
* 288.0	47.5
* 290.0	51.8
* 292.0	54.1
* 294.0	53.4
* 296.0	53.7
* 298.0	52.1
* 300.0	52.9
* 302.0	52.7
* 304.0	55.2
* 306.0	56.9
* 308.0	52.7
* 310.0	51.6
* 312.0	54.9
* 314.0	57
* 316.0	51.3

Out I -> 3.0 yr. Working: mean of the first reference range 54.8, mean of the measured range 46.8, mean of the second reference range 43.4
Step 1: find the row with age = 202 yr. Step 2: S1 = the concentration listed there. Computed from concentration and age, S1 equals 44.1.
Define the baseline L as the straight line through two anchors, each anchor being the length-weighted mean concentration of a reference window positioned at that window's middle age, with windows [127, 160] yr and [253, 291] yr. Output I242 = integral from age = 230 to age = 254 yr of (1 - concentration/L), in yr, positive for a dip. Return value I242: 2.7 yr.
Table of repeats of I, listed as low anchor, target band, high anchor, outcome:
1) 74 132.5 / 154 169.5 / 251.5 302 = 0.62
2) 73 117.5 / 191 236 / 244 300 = 4.79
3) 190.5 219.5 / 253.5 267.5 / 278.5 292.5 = 0.78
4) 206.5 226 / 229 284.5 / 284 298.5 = 4.87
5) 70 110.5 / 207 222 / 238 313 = 1.67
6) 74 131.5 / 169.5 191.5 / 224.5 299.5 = 1.54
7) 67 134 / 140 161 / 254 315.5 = 1.12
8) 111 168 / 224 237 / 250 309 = 1.38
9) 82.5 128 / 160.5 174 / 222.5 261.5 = -0.35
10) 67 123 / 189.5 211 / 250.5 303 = 2.88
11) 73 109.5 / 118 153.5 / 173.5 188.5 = -0.87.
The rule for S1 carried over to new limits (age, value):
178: 45.2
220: 42.9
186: 46.8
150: 50.7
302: 52.7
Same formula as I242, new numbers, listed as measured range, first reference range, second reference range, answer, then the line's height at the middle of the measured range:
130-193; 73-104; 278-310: 5.6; 54.7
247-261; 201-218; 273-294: 1.4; 47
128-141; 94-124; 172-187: 0.0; 52.5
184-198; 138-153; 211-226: 1.0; 47.3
